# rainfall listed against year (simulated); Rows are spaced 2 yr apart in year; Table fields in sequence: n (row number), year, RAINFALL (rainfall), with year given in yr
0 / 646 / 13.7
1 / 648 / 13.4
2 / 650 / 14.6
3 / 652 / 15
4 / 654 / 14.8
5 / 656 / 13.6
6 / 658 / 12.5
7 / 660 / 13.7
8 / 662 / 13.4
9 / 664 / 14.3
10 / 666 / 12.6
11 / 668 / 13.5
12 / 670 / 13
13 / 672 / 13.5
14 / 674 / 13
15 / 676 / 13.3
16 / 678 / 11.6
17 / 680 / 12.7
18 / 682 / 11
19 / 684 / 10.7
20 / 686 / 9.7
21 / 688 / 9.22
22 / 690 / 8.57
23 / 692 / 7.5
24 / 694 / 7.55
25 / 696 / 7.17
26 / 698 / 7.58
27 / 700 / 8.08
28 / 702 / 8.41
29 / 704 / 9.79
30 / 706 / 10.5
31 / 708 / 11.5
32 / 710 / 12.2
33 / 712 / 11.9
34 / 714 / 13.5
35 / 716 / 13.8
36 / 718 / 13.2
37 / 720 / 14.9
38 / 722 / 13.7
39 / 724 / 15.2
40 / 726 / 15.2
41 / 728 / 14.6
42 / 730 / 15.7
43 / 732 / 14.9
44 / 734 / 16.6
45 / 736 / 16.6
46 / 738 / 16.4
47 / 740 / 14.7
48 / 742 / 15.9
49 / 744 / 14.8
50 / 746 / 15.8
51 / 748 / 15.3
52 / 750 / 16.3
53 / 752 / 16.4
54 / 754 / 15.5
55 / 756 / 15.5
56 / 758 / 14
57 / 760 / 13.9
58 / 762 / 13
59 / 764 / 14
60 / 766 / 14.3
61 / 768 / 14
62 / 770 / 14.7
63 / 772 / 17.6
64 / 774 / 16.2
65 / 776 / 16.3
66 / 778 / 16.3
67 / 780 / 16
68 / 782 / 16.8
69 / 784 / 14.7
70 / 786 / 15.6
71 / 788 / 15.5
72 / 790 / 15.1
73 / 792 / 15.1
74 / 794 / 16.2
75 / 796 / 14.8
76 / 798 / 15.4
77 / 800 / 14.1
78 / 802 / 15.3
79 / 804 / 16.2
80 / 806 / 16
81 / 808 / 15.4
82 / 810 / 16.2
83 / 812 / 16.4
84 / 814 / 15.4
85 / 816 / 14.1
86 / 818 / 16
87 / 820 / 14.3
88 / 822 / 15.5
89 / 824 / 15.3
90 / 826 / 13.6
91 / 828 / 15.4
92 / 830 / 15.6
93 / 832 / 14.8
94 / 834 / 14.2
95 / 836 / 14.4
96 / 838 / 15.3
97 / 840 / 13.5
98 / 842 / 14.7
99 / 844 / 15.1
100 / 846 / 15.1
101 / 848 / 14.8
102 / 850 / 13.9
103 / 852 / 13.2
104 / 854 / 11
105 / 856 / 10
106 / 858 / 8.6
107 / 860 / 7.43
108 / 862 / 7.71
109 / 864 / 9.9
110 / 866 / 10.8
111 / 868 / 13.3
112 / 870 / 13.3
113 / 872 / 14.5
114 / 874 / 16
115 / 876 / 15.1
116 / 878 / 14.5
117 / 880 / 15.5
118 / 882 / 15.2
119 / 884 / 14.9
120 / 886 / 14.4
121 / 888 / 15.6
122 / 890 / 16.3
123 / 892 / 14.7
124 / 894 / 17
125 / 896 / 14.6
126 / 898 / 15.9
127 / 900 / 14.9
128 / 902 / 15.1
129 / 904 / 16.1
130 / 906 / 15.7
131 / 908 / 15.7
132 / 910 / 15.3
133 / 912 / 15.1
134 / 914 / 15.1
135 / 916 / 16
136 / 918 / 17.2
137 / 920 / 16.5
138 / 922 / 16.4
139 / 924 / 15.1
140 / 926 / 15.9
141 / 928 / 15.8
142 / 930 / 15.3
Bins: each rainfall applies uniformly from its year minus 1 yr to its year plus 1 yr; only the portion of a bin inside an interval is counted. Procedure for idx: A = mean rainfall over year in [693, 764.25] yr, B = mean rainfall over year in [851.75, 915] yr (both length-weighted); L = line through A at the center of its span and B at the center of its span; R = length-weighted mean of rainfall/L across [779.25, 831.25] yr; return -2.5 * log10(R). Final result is -0.13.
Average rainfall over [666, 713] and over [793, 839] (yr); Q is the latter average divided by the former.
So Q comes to 1.4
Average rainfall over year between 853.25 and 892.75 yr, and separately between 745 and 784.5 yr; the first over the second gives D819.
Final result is 0.84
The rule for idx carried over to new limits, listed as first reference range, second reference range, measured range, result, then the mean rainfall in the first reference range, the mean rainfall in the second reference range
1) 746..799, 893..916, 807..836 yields 0.019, 15.3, 15.5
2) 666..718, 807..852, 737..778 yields -0.192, 10.9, 14.9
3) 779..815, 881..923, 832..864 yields 0.232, 15.6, 15.6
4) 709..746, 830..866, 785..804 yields -0.133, 14.7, 12.6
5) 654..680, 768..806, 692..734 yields 0.185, 13.2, 15.6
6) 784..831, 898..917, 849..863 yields 0.440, 15.3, 15.5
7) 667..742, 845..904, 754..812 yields -0.189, 12.2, 13.6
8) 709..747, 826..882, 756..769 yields 0.026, 14.7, 13.3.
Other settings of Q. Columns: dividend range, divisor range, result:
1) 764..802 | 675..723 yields 1.44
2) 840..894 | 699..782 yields 0.93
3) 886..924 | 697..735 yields 1.23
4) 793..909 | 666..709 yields 1.38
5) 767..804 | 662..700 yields 1.43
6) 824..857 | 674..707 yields 1.45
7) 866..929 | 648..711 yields 1.33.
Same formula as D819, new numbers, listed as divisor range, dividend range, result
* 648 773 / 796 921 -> 1.10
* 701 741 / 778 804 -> 1.13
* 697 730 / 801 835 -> 1.25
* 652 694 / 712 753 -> 1.25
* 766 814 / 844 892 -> 0.84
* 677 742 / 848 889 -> 1.06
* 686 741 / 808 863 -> 1.14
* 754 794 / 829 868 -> 0.83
